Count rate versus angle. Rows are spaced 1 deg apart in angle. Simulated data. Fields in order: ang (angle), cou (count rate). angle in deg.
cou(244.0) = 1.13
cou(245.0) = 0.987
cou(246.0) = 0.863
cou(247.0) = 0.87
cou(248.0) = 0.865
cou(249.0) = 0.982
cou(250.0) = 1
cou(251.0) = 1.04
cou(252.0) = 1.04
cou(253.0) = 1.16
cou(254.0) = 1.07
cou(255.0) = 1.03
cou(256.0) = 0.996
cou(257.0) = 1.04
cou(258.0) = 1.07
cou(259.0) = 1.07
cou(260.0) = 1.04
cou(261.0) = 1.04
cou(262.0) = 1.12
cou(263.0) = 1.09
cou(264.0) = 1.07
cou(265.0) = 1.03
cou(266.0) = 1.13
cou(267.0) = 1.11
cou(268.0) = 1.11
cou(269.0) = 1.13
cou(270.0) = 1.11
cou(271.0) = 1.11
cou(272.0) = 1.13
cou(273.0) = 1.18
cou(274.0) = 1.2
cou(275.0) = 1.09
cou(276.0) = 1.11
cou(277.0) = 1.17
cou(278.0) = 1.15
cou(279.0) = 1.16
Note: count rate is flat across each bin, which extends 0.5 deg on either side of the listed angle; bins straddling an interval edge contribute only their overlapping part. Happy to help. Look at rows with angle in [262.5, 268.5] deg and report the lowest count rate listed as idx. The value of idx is 1.03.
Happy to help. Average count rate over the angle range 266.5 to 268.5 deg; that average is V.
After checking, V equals 1.11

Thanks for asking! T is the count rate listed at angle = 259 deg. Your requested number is 1.07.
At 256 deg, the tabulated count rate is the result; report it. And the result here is 0.996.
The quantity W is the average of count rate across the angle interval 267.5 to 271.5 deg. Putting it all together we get 1.12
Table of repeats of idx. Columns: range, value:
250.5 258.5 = 0.996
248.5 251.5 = 0.982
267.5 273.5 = 1.11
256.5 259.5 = 1.04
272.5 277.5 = 1.09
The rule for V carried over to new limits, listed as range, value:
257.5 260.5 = 1.06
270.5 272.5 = 1.12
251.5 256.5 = 1.06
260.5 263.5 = 1.08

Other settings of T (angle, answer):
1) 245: 0.987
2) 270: 1.11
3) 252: 1.04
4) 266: 1.13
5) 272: 1.13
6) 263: 1.09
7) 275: 1.09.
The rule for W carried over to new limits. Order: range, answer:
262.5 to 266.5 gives 1.08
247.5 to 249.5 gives 0.923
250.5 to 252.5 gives 1.04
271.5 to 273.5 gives 1.15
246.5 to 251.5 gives 0.951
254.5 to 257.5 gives 1.02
